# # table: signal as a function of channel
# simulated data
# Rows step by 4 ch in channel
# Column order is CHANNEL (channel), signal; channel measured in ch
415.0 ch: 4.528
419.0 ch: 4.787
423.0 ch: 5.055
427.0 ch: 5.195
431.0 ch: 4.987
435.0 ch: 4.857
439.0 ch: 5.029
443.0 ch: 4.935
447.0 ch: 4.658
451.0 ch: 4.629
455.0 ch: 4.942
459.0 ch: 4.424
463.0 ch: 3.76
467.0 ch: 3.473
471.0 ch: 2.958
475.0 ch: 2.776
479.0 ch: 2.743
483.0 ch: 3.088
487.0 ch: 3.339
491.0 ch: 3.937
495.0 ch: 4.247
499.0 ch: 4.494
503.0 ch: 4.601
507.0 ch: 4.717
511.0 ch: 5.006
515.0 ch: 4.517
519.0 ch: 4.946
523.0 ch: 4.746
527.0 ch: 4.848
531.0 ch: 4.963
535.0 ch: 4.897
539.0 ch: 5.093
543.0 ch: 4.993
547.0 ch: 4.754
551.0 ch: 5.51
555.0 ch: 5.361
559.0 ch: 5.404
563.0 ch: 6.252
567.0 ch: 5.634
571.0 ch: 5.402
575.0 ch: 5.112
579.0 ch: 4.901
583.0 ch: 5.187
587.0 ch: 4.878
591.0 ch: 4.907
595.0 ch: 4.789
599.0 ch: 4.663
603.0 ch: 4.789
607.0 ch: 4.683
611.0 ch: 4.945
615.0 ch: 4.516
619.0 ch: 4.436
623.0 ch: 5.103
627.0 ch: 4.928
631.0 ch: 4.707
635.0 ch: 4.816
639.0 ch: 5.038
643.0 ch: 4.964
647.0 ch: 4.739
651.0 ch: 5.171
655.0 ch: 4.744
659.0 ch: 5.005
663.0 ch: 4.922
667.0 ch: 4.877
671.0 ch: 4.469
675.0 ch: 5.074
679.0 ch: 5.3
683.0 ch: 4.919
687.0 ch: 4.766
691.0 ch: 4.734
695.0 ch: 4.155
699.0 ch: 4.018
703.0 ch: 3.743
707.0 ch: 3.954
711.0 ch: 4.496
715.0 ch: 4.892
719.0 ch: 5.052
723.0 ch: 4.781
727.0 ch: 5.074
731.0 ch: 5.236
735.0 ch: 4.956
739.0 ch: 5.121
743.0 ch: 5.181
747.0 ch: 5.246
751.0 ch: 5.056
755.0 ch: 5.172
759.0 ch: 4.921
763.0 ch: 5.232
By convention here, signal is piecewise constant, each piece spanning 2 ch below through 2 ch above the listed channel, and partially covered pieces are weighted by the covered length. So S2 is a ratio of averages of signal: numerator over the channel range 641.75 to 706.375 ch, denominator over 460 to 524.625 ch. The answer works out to 1.2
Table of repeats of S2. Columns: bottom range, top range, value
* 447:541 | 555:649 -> 1.18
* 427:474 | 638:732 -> 1.07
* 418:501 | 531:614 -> 1.21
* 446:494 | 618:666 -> 1.32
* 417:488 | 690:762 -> 1.13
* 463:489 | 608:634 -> 1.53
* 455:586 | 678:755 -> 1.04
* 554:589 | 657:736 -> 0.88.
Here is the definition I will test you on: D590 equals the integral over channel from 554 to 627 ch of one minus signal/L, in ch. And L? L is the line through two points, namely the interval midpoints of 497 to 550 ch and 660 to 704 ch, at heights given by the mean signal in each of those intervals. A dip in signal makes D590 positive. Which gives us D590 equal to -4.4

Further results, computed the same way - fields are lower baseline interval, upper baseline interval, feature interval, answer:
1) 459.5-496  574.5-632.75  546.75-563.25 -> -4.52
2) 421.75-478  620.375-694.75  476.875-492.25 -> 4.19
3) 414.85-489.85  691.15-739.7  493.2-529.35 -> -3.24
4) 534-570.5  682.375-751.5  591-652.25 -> 3.17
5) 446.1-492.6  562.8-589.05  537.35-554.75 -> -1.00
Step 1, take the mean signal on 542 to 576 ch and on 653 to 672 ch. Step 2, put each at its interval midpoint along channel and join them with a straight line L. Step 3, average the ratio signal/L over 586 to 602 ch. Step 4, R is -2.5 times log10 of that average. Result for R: 0.087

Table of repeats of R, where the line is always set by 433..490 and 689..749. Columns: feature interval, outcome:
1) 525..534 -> -0.177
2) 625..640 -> -0.093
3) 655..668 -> -0.084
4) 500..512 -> -0.156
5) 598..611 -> -0.088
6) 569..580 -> -0.199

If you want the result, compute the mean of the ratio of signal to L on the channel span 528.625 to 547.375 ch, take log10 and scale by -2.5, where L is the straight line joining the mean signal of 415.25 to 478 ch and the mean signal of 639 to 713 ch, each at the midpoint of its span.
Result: -0.10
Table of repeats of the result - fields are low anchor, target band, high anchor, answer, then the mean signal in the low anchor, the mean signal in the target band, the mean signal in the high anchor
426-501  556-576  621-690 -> -0.223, 4.12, 5.57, 4.91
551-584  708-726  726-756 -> 0.087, 5.42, 4.77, 5.13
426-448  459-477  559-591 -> 0.433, 4.95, 3.37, 5.32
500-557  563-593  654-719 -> -0.084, 4.92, 5.22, 4.64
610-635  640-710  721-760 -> 0.050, 4.77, 4.68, 5.08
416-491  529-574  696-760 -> -0.197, 4.2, 5.29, 4.79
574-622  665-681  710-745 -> -0.003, 4.82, 4.93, 4.99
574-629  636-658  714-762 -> -0.003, 4.84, 4.93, 5.06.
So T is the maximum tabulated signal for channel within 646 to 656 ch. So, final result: 5.171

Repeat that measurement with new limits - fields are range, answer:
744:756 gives 5.246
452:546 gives 5.093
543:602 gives 6.252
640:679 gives 5.3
